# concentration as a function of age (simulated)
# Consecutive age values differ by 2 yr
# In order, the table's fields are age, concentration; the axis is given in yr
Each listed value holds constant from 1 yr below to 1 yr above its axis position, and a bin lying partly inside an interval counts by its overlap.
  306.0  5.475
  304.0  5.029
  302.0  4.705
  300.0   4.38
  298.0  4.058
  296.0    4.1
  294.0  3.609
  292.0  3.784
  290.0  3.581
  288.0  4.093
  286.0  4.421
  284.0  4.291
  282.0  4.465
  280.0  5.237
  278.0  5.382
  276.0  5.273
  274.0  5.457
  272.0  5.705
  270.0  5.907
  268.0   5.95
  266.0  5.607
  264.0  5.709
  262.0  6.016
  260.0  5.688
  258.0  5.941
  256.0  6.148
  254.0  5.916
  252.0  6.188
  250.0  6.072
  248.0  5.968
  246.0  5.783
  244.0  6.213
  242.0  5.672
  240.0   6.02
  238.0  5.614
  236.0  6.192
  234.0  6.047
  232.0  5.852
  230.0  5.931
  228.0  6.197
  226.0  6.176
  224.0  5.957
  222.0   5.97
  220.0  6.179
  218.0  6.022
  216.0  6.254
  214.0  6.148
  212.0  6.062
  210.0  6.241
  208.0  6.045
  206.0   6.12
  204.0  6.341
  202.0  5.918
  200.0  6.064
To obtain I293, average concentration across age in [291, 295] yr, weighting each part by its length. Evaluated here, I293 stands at 3.7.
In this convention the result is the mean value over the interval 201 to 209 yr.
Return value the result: 6.11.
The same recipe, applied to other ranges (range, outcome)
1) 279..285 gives 4.66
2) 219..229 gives 6.1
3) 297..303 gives 4.38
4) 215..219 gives 6.14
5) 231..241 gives 5.95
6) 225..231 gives 6.1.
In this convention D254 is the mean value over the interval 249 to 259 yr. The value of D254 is 6.05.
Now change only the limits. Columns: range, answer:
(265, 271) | 5.82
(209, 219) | 6.15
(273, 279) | 5.37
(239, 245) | 5.97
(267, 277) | 5.66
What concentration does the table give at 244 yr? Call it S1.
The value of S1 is 6.213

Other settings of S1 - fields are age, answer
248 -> 5.968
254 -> 5.916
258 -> 5.941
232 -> 5.852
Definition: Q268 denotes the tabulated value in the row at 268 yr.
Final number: 5.95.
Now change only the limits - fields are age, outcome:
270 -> 5.907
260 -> 5.688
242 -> 5.672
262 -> 6.016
